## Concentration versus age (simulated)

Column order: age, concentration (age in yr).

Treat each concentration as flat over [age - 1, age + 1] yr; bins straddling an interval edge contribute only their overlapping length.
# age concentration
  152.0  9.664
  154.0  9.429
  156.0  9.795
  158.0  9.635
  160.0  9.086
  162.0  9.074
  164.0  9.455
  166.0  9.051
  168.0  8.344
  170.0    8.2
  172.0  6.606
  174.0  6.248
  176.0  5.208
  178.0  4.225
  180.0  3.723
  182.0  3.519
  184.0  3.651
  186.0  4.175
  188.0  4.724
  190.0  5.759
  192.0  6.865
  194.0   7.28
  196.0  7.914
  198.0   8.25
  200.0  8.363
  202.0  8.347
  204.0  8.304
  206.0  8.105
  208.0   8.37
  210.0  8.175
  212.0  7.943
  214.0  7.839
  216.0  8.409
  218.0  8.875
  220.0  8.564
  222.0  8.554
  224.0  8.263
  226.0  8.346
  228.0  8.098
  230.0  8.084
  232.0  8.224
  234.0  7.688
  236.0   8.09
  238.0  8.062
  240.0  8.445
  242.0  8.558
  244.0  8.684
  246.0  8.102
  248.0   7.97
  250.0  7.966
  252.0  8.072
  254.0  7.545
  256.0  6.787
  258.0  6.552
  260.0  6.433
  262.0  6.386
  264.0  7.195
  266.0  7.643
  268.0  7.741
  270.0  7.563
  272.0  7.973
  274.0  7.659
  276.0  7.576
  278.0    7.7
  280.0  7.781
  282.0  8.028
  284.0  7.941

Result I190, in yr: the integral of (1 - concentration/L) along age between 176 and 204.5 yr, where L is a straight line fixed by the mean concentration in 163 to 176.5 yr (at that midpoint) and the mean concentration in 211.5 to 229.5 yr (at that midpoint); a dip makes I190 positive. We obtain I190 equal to 7.0 yr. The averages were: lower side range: 7.68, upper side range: 8.33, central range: 6.01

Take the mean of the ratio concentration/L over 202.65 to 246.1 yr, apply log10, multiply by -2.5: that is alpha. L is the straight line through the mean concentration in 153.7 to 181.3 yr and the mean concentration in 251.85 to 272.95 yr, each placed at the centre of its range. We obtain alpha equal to -0.12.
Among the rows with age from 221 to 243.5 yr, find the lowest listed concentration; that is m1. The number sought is 7.688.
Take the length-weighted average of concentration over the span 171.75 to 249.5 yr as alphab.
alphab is 7.31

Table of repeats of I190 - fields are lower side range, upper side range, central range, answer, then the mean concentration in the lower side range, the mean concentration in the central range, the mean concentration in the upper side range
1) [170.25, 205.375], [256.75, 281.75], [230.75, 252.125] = -3.8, 6.14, 8.17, 7.36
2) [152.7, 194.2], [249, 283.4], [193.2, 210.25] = -2.6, 6.87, 8.13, 7.45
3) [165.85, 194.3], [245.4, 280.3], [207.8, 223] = -4.4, 5.71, 8.34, 7.47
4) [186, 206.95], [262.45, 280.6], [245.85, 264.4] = 0.6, 7.24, 7.27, 7.61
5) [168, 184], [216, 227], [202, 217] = -0.9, 5.47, 8.18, 8.51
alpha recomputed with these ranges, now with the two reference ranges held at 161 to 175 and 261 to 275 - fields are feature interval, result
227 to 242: -0.062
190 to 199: 0.082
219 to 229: -0.082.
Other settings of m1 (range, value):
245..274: 6.386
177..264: 3.519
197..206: 8.105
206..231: 7.839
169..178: 4.225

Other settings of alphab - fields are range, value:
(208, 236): 8.24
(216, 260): 8.04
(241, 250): 8.29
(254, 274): 7.19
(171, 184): 4.82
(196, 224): 8.3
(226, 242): 8.14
